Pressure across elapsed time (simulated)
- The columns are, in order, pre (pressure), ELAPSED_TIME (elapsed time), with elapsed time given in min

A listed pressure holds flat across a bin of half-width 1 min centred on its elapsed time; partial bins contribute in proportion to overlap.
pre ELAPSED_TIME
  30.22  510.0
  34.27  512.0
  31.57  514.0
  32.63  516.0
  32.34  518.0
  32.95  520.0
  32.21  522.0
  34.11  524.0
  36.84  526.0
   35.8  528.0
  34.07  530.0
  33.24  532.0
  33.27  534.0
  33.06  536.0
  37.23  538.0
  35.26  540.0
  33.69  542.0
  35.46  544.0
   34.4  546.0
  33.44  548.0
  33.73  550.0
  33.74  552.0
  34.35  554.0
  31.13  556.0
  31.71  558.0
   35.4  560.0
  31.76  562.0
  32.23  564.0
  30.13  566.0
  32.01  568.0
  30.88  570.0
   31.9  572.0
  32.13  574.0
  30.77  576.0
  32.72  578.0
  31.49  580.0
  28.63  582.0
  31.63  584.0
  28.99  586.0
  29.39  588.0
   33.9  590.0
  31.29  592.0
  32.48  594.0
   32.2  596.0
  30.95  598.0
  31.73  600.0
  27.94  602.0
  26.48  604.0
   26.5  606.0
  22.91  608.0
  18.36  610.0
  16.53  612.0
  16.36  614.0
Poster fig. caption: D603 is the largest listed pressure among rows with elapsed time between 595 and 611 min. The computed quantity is 32.2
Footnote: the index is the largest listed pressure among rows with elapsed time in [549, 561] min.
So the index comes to 35.4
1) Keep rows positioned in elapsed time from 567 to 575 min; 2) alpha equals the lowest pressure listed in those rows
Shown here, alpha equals 30.88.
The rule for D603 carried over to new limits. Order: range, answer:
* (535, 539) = 37.23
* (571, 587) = 32.72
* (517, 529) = 36.84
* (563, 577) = 32.23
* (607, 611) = 22.91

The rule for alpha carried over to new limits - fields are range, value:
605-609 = 22.91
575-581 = 30.77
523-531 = 34.07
